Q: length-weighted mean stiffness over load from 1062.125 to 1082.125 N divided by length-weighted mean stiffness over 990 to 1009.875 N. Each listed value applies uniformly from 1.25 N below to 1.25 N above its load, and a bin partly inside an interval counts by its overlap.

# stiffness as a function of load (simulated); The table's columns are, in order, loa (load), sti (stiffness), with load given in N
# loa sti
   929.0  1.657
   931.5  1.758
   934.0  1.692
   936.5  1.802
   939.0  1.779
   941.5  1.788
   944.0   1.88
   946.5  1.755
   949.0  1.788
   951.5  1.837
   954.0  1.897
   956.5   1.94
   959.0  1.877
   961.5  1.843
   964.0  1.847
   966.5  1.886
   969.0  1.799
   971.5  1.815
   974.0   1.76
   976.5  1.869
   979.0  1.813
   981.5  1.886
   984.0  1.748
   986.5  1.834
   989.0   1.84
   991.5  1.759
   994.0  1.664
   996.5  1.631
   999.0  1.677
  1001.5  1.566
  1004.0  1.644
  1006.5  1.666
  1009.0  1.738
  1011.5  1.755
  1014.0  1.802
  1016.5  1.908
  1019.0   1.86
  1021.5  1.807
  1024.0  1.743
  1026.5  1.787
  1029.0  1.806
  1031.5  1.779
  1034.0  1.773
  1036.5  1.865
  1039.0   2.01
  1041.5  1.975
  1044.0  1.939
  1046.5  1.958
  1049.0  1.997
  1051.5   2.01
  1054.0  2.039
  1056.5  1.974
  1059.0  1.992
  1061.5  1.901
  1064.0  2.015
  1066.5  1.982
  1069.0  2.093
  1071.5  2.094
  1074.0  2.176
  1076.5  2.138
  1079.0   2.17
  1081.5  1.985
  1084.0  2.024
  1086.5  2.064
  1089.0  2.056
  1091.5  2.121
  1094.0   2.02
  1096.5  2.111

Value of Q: 1.25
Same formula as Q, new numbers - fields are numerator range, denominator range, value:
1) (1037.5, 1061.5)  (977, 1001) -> 1.13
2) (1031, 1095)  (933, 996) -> 1.11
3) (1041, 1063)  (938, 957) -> 1.08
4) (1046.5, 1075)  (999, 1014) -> 1.20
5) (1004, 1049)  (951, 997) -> 1.01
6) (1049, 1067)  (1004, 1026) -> 1.12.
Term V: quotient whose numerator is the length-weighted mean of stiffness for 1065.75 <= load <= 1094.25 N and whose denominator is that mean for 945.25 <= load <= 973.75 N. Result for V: 1.13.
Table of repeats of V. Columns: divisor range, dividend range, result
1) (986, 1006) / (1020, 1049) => 1.10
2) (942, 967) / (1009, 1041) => 0.99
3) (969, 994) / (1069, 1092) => 1.16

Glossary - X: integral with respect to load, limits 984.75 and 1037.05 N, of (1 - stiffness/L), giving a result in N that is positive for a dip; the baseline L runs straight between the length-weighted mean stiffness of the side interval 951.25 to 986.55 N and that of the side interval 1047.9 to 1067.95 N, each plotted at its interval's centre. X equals 4.3 N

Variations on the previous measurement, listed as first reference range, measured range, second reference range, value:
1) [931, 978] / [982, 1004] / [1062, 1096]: 2.10 N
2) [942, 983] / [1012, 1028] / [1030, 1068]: 0.81 N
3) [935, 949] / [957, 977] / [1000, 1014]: -0.97 N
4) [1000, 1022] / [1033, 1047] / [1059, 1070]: -0.29 N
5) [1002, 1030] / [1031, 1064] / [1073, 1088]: -0.34 N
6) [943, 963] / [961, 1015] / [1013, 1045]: 2.53 N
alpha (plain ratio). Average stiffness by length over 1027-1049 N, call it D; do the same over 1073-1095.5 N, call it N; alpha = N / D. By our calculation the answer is 1.1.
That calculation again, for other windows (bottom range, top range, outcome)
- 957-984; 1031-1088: 1.09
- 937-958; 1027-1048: 1.03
